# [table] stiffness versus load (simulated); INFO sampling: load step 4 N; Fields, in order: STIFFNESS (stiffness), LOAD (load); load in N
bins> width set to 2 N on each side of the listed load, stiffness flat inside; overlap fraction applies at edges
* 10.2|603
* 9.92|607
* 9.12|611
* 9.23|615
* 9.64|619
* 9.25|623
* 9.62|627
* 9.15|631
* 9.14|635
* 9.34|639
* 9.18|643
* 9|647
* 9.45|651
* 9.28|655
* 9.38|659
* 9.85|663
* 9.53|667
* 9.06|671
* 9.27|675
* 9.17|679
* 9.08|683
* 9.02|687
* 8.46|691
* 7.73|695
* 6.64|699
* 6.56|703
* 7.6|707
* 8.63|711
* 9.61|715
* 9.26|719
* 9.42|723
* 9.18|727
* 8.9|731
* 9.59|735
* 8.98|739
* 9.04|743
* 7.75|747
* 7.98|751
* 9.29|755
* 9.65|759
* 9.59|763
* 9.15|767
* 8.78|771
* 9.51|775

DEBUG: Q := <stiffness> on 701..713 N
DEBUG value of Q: 7.6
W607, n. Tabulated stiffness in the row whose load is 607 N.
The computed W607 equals 9.92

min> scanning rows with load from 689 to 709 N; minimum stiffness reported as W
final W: 6.56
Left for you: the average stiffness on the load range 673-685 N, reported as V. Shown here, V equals 9.17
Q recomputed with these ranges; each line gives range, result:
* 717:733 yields 9.19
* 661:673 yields 9.48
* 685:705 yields 7.68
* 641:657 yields 9.23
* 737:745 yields 9.01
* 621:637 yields 9.29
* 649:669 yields 9.5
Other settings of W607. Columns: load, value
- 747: 7.75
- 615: 9.23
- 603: 10.2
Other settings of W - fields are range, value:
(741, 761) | 7.75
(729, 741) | 8.9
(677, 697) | 7.73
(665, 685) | 9.06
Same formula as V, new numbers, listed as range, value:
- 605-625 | 9.43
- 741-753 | 8.26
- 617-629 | 9.5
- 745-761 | 8.67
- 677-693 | 8.93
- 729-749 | 8.85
